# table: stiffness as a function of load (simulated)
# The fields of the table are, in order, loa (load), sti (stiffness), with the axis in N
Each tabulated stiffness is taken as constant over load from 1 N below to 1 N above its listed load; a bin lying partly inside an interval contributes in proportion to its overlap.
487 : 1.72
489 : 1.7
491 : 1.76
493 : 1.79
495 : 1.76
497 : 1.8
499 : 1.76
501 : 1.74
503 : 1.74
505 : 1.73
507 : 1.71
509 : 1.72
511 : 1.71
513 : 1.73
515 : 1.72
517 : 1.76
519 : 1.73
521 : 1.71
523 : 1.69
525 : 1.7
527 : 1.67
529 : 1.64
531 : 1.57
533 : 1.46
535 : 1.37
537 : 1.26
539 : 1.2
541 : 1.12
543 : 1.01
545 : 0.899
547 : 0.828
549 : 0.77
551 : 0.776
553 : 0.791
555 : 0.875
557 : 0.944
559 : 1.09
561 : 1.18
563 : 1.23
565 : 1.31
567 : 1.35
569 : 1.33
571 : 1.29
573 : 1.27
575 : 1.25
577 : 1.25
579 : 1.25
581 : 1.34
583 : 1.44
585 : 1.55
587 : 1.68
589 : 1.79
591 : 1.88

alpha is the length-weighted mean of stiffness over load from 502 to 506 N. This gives 1.73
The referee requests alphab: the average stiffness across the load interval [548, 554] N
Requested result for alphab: 0.779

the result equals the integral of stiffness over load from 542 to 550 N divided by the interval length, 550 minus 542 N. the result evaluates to 0.877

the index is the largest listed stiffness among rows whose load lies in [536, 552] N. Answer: 1.26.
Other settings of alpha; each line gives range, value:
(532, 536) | 1.42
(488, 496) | 1.75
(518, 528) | 1.7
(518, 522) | 1.72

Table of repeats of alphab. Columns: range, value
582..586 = 1.5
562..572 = 1.3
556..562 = 1.07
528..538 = 1.46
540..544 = 1.06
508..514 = 1.72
